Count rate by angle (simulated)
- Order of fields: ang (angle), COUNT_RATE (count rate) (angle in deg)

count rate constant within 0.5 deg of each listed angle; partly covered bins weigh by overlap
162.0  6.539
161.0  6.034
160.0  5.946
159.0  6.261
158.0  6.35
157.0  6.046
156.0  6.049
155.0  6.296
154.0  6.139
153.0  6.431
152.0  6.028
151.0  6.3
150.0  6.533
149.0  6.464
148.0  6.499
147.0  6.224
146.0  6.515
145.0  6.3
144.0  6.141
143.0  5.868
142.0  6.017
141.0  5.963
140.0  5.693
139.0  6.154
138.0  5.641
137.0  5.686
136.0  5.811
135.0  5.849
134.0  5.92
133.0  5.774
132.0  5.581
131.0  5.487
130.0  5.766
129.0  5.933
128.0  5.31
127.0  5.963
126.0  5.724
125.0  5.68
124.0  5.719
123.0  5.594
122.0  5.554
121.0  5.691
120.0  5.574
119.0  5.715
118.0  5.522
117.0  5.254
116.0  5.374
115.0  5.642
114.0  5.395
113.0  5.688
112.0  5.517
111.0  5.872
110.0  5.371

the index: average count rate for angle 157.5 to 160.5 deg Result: 6.19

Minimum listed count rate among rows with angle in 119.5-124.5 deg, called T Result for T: 5.554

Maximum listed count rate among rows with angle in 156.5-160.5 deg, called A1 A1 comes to 6.35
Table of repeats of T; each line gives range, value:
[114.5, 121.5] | 5.254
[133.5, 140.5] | 5.641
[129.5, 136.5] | 5.487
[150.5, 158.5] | 6.028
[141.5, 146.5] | 5.868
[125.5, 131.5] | 5.31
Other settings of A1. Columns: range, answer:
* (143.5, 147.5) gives 6.515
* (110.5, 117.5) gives 5.872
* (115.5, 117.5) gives 5.374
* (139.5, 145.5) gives 6.3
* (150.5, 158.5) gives 6.431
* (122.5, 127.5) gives 5.963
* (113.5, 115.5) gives 5.642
